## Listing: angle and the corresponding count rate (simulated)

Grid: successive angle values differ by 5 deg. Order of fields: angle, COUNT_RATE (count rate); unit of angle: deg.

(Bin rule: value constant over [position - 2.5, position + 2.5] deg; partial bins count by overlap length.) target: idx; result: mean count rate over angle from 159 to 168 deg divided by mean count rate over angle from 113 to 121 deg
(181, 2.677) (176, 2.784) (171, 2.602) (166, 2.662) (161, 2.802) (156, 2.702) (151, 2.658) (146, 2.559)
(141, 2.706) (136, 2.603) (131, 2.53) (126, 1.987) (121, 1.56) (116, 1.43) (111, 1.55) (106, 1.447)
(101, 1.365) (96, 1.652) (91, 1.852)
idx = 1.85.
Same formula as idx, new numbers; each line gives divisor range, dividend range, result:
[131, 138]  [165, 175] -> 1.03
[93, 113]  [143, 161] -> 1.76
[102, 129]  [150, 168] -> 1.70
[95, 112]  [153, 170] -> 1.82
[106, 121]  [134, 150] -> 1.76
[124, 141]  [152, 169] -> 1.11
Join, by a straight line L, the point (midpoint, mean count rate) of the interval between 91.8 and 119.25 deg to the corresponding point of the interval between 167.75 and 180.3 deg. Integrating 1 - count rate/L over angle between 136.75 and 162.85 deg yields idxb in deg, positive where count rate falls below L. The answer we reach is -4.7 deg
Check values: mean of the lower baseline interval 1.51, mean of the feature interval 2.68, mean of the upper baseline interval 2.69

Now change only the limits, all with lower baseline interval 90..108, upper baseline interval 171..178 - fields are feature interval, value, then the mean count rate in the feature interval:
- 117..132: 0.36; 1.92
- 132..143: -2.49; 2.64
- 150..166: -1.64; 2.72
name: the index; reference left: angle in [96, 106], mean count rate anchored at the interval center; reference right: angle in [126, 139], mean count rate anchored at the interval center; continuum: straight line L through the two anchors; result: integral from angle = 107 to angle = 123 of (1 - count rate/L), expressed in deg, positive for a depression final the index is 3.25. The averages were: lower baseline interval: 1.46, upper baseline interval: 2.46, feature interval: 1.51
